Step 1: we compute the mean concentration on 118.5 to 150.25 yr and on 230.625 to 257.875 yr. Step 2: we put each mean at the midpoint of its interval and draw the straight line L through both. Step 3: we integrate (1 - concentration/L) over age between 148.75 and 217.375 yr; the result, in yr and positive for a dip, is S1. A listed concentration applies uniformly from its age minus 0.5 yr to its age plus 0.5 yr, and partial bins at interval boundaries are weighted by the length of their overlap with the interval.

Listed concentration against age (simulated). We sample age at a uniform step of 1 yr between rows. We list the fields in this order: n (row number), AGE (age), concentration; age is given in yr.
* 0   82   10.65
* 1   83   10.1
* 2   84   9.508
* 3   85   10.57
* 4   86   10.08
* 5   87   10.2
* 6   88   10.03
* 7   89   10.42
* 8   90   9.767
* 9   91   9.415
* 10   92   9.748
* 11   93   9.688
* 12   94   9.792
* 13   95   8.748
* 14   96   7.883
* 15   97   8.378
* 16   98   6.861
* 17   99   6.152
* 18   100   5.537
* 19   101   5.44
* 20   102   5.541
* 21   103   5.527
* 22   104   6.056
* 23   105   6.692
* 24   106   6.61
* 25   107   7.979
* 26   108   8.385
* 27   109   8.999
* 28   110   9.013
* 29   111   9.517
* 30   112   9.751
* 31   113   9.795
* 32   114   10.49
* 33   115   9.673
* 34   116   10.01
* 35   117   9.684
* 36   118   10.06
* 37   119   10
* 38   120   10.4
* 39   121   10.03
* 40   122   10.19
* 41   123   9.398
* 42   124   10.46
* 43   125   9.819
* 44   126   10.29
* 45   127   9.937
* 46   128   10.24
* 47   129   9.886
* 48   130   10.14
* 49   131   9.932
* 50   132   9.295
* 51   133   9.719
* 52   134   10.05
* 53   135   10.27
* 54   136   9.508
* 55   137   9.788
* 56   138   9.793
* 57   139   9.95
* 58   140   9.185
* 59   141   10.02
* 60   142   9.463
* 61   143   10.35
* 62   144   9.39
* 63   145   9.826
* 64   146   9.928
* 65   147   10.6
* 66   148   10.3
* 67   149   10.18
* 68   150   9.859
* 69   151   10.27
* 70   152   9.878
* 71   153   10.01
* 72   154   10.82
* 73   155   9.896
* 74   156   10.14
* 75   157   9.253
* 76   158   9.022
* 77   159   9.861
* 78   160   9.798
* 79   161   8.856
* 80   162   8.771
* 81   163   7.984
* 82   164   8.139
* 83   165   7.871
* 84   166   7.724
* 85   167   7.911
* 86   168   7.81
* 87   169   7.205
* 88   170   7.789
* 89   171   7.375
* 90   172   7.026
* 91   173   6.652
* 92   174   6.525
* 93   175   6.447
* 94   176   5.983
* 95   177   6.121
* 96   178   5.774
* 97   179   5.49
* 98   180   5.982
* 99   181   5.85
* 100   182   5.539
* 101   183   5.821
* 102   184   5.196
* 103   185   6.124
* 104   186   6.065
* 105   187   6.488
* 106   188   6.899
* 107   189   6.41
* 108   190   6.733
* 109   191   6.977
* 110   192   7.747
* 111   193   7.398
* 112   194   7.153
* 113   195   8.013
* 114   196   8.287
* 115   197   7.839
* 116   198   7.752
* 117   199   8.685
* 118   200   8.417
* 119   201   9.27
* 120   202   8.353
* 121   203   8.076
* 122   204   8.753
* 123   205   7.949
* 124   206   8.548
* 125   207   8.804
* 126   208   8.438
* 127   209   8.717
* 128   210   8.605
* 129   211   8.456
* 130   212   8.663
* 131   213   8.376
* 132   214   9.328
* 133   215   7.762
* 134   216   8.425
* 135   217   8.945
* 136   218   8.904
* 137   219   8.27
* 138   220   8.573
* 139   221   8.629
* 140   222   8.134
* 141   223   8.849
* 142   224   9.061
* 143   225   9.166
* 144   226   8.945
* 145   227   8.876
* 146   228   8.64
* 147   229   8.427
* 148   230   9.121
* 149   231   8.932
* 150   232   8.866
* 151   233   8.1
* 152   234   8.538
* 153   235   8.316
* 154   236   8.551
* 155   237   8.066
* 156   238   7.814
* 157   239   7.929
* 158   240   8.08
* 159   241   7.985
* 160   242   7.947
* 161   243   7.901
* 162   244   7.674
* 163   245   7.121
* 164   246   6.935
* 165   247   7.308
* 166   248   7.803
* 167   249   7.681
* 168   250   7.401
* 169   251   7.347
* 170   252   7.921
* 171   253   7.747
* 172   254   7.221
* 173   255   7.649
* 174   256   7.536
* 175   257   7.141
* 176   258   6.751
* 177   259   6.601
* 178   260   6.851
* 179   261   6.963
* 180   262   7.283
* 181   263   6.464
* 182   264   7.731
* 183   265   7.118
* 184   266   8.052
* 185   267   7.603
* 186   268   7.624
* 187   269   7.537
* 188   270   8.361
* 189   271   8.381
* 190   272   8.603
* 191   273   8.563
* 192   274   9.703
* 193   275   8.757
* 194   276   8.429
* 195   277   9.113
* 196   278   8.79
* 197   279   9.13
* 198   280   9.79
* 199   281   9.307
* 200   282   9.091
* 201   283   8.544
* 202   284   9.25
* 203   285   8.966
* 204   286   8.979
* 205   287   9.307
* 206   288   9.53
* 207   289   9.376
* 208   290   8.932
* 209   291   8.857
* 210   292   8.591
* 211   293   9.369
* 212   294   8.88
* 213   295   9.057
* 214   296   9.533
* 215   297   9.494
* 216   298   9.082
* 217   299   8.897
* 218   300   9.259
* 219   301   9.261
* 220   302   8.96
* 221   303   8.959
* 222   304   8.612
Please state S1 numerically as 8.2 yr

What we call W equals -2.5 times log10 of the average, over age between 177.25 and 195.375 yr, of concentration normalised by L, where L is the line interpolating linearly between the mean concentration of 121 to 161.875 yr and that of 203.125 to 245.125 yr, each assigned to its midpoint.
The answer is 0.38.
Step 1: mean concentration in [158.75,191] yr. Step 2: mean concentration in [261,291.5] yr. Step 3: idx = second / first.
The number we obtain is 1.2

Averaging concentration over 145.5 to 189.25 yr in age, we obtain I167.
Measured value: 7.91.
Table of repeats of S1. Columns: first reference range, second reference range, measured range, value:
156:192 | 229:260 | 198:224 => -3.6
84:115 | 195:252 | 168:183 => 3.5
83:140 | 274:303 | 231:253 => 2.9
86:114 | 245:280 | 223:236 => -1.4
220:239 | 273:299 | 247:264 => 3.0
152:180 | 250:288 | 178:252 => 1.7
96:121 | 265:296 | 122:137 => -3.0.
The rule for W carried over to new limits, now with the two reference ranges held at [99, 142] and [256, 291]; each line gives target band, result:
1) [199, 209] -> 0.02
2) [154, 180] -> 0.13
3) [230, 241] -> 0.02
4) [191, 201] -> 0.10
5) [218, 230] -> -0.02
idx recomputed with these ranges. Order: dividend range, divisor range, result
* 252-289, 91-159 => 0.89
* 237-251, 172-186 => 1.28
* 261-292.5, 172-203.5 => 1.24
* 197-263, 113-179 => 0.89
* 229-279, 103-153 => 0.82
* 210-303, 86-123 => 0.96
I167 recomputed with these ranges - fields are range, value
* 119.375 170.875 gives 9.54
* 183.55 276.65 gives 7.96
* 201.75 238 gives 8.58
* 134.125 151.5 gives 9.93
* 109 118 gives 9.72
